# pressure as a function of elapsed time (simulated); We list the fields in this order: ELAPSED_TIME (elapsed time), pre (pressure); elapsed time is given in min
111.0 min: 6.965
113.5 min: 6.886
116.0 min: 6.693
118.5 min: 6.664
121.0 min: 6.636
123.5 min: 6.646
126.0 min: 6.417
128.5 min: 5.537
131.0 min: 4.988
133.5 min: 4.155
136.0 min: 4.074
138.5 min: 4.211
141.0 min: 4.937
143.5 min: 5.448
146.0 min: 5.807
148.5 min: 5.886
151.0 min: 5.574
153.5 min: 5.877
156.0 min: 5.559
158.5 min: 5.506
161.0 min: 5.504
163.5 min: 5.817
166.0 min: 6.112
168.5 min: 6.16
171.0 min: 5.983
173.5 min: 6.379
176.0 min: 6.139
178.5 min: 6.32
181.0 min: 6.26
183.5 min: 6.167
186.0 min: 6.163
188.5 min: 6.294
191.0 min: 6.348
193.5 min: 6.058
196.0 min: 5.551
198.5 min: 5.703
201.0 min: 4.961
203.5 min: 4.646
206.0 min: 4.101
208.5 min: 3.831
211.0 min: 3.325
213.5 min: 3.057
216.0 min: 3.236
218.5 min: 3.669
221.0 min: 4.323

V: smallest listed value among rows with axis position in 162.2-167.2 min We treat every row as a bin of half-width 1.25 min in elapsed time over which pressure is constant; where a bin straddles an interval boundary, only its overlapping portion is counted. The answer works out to 5.817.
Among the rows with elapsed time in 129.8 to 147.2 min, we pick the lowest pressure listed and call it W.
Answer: 4.074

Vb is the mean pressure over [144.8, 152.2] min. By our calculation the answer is 5.76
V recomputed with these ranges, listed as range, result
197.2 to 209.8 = 3.831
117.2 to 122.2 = 6.636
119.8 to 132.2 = 4.988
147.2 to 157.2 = 5.559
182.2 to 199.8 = 5.551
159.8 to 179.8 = 5.504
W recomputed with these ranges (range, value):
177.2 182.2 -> 6.26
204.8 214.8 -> 3.057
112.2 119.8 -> 6.664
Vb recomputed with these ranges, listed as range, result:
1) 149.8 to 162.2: 5.6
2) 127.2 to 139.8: 4.6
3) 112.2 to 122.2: 6.72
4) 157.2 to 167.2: 5.73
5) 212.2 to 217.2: 3.15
